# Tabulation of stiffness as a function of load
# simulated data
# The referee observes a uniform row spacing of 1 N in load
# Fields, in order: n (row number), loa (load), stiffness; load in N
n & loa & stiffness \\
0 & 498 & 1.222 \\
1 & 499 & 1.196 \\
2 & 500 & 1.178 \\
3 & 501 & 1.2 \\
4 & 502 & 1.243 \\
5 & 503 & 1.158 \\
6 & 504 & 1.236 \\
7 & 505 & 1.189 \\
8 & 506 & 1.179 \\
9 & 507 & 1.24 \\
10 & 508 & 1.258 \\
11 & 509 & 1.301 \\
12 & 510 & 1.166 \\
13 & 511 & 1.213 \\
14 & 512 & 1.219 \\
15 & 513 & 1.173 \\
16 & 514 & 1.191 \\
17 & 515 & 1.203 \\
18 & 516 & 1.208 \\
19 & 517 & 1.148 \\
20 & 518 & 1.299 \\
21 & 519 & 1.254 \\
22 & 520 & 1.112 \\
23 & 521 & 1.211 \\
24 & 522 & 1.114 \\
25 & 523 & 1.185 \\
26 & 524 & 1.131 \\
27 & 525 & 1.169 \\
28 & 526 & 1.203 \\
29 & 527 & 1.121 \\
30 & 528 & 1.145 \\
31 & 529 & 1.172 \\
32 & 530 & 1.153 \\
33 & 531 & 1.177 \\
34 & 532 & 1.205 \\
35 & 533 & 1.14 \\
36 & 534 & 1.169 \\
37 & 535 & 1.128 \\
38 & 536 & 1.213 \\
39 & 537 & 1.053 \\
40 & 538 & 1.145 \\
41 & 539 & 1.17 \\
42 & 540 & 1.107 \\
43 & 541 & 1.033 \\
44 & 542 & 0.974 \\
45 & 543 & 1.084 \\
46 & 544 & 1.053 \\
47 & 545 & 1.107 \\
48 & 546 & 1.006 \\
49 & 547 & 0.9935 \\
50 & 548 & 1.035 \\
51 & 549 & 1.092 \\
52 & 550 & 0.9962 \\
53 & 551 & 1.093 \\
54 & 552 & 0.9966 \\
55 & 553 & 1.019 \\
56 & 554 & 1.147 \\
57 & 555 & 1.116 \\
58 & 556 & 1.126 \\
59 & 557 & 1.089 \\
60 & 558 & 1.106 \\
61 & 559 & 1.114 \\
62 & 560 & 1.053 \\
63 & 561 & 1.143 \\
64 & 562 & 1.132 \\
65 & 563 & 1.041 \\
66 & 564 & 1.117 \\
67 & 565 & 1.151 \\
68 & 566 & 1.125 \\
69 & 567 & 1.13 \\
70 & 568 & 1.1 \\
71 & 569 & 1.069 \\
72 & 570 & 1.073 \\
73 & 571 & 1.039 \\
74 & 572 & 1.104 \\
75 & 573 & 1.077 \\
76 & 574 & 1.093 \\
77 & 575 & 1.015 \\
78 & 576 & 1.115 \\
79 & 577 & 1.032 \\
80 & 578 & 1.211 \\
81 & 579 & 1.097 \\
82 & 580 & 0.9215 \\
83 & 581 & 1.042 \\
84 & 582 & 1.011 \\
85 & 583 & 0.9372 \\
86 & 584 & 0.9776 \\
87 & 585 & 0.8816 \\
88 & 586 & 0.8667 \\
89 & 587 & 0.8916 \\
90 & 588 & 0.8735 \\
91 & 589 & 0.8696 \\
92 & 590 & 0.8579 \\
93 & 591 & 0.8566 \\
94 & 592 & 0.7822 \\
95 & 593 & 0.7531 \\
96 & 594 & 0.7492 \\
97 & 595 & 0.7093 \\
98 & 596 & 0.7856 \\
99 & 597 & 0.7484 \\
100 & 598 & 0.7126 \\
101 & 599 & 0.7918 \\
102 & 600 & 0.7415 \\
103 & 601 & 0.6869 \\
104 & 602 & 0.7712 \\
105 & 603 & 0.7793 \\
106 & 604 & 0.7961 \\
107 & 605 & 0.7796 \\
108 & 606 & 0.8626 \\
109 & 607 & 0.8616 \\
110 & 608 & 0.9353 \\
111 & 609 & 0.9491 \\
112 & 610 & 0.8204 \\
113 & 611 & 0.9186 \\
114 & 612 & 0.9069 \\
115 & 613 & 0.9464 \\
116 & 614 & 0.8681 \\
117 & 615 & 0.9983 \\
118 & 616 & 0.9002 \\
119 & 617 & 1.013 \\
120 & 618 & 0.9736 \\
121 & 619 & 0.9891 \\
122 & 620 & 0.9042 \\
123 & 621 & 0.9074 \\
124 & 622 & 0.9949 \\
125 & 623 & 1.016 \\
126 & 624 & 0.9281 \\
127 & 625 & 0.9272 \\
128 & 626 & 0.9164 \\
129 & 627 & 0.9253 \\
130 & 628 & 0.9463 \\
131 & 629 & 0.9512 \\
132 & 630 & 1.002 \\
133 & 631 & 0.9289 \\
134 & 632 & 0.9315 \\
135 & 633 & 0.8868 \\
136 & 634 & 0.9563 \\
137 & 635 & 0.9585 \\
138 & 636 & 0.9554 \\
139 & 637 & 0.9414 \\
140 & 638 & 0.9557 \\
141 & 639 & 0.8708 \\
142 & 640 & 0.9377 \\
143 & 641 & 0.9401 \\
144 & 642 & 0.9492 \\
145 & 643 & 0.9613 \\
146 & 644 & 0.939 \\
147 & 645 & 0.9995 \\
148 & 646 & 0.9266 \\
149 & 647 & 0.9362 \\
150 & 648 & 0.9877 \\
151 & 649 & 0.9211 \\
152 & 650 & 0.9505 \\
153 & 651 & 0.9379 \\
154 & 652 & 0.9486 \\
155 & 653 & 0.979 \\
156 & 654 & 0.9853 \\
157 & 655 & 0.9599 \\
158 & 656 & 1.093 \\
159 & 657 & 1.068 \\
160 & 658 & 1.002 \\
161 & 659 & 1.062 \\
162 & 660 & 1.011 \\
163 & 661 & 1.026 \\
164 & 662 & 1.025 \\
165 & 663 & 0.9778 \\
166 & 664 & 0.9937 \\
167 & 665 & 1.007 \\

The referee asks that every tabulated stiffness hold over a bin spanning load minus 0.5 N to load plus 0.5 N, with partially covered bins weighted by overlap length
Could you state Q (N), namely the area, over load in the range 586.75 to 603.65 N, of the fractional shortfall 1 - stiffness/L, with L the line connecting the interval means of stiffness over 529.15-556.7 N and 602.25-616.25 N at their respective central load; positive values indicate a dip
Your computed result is 2.6 N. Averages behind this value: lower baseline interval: 1.09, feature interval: 0.784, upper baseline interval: 0.878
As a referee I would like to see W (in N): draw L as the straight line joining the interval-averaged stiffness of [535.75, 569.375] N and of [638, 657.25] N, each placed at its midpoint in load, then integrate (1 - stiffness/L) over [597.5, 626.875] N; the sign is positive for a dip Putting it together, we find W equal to 3.6 N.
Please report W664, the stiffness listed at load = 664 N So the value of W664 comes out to 0.9937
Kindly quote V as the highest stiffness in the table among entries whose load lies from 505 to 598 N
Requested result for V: 1.301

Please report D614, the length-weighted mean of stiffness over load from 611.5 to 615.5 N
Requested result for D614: 0.93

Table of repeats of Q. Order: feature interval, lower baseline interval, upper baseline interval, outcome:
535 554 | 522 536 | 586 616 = 0.4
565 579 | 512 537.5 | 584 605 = -2.7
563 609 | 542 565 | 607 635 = 3.7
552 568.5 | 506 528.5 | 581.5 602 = -2.1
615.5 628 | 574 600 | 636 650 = -0.3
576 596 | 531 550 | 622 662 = 2.4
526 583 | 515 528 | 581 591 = -2.9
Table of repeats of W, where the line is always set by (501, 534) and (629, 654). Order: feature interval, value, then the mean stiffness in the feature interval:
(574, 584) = 0.3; 1.04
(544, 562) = 0.8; 1.07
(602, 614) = 1.8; 0.865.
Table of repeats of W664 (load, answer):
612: 0.9069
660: 1.011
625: 0.9272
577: 1.032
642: 0.9492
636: 0.9554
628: 0.9463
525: 1.169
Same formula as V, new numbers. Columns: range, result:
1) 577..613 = 1.211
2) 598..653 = 1.016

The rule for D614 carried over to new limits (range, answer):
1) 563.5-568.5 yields 1.12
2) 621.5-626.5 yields 0.957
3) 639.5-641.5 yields 0.939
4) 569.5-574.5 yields 1.08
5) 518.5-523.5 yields 1.18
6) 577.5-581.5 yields 1.07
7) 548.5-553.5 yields 1.04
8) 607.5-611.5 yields 0.906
